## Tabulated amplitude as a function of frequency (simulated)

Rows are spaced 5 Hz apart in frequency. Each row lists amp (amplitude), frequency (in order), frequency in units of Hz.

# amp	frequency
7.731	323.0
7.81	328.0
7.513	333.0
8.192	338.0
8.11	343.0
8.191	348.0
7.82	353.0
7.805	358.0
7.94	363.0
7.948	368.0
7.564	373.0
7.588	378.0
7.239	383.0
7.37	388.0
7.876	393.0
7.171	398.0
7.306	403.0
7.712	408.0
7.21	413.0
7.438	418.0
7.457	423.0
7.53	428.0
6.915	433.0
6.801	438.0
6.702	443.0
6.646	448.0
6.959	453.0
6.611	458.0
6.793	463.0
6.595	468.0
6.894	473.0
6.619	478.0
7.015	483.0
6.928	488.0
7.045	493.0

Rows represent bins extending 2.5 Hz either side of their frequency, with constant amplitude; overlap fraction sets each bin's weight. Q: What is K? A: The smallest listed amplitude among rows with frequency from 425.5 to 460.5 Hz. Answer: 6.611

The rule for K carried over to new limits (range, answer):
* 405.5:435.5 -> 6.915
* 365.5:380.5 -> 7.564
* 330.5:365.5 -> 7.513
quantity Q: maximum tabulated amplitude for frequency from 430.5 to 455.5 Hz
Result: 6.959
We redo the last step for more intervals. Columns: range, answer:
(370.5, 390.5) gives 7.588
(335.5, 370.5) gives 8.192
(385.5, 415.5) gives 7.876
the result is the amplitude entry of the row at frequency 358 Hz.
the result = 7.805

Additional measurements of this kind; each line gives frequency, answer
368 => 7.948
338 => 8.192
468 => 6.595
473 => 6.894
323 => 7.731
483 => 7.015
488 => 6.928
